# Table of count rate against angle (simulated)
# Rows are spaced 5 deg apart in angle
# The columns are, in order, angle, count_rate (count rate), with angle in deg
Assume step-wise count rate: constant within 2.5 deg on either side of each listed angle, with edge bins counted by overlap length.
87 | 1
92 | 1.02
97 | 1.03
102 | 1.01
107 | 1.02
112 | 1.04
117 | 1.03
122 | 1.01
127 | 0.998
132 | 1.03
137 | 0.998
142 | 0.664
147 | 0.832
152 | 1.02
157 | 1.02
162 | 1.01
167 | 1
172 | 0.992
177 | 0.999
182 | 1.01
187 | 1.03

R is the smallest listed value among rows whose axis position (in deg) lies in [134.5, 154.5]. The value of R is 0.664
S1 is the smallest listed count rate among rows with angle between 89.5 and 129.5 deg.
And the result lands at 0.998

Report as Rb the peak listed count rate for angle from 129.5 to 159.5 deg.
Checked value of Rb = 1.03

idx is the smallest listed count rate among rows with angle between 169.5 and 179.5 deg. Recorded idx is 0.992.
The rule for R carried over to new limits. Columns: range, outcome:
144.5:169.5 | 0.832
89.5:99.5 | 1.02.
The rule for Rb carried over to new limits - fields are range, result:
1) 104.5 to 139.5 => 1.04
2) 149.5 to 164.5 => 1.02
